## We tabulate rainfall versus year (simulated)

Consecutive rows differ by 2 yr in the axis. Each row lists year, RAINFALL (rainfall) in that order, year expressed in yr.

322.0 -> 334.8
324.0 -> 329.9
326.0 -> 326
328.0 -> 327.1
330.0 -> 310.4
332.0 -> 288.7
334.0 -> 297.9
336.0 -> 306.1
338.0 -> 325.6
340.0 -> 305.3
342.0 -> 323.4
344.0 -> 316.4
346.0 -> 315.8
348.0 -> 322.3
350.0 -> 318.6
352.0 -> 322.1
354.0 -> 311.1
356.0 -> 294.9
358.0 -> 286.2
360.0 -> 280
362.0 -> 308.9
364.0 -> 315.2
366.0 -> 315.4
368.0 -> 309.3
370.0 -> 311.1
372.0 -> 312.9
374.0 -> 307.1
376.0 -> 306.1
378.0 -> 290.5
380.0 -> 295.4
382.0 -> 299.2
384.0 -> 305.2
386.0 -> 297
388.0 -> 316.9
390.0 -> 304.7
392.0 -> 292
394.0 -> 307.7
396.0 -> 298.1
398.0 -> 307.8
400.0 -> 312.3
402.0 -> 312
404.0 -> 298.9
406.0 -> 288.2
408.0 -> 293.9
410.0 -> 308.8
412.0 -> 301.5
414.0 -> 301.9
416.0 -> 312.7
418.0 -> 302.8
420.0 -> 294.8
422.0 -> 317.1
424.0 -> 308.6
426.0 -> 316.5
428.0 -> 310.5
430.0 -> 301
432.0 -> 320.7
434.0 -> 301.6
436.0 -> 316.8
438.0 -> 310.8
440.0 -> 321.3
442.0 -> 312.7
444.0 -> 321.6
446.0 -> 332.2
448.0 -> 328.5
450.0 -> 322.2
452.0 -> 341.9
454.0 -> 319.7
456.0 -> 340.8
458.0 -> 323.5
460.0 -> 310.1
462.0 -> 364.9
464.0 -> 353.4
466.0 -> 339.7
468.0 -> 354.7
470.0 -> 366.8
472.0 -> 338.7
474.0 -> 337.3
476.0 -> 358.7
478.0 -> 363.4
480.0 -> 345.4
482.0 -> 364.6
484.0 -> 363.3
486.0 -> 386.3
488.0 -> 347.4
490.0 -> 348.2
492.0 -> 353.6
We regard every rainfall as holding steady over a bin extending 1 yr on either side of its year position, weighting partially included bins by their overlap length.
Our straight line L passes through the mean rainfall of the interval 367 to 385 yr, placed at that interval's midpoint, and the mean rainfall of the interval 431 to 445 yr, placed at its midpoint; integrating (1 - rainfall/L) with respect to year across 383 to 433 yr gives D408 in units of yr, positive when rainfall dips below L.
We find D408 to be 0.7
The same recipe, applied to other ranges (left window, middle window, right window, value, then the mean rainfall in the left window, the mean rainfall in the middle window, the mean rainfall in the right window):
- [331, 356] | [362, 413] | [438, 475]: 2.6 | 312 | 304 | 334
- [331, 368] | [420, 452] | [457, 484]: 2.0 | 309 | 316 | 348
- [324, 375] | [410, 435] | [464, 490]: 2.1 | 311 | 308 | 355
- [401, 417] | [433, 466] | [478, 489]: 0.8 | 302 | 327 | 362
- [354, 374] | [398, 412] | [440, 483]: 0.7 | 304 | 303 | 340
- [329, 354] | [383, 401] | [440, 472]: 1.0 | 313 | 305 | 335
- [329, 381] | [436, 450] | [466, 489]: 0.9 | 308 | 321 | 356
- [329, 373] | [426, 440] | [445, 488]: 1.0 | 309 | 311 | 346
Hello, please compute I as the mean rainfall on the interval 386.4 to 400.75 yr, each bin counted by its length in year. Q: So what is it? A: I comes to 305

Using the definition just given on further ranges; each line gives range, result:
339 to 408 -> 306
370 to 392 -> 303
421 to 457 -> 319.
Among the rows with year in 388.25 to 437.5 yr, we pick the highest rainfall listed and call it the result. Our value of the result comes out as 320.7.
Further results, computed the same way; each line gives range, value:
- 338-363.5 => 325.6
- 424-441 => 321.3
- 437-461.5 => 341.9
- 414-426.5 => 317.1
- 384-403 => 316.9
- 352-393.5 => 322.1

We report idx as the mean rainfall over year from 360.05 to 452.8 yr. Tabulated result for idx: 309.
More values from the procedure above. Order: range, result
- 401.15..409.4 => 299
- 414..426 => 308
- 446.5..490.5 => 346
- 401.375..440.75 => 307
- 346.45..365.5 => 307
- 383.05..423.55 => 304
